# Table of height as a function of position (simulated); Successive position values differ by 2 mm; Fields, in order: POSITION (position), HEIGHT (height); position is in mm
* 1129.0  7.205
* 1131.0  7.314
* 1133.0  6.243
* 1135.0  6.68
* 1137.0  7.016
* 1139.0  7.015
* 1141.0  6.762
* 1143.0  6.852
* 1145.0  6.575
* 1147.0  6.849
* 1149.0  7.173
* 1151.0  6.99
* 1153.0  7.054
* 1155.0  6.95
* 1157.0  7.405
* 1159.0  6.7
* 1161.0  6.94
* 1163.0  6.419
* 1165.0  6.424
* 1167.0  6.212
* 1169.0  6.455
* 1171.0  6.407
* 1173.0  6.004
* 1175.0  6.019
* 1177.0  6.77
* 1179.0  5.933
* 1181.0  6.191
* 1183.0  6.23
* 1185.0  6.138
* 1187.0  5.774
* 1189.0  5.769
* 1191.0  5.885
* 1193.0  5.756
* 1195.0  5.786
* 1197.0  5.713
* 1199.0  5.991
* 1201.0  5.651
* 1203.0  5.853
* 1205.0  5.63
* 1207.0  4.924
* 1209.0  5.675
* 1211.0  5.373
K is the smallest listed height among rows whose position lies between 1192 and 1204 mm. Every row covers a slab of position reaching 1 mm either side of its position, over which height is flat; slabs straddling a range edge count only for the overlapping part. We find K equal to 5.651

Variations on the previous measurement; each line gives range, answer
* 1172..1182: 5.933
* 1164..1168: 6.212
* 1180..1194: 5.756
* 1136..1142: 6.762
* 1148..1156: 6.95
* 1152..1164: 6.419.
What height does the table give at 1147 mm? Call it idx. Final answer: 6.849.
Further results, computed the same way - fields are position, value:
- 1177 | 6.77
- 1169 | 6.455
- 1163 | 6.419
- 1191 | 5.885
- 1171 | 6.407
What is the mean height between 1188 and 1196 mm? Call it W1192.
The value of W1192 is 5.8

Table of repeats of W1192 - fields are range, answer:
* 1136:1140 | 7.02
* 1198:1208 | 5.61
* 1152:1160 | 7.03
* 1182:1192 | 5.96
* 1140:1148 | 6.76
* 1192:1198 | 5.75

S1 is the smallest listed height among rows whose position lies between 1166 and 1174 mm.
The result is 6.004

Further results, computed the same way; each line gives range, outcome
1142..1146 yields 6.575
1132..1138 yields 6.243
